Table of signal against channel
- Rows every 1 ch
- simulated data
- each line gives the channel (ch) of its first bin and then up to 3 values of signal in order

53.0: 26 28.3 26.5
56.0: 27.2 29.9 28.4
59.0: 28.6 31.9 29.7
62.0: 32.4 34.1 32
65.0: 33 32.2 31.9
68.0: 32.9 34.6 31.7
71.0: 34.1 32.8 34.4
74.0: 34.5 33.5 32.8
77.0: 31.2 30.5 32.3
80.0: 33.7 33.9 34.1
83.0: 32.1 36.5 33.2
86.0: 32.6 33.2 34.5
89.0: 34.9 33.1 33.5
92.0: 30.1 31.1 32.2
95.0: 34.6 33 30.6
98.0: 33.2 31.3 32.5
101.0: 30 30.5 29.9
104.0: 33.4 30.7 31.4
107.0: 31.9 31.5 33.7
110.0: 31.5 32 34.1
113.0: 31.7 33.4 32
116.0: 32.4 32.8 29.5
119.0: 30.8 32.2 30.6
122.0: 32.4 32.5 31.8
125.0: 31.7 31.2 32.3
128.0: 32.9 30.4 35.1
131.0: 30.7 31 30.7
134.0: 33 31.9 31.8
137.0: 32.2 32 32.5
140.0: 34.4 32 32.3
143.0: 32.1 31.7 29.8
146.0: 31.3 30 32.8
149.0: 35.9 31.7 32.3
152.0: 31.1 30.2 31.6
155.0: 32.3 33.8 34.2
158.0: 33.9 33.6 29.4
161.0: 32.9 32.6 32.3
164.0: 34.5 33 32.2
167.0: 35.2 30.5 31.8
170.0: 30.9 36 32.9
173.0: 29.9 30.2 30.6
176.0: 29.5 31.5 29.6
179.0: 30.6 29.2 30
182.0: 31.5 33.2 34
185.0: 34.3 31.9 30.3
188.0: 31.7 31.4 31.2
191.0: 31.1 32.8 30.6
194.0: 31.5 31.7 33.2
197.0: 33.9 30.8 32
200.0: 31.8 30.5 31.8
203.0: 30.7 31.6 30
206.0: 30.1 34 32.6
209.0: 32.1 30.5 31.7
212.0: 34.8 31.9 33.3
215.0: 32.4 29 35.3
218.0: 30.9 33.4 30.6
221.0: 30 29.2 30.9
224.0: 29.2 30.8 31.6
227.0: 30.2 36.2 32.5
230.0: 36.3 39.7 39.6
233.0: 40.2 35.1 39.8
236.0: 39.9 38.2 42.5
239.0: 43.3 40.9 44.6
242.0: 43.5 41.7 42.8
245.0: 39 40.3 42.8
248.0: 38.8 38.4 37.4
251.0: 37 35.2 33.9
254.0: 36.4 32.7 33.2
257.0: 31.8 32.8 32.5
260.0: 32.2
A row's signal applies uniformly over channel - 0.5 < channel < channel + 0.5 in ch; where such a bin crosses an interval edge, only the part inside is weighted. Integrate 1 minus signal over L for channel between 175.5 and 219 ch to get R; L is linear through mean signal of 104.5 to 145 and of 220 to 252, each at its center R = 4.63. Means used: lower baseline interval 32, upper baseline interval 37.4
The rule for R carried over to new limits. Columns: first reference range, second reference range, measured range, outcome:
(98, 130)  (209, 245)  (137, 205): 3.5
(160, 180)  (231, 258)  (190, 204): 1.1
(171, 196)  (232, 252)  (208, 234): 2.9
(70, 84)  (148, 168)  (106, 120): 0.4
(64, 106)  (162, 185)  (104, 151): 0.4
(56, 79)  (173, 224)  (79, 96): -0.7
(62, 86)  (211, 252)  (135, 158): 1.6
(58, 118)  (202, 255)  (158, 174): 0.7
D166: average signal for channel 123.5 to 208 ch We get 31.9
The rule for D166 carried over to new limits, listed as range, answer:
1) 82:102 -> 32.7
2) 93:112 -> 31.9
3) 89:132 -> 32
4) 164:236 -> 32.3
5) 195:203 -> 31.9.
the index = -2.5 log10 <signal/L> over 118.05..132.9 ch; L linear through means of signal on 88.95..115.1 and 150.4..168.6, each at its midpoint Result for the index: 0.02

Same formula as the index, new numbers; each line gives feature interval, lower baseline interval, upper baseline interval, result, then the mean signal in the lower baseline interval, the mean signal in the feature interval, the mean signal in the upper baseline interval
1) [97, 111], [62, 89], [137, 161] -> 0.04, 33.2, 31.6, 32.2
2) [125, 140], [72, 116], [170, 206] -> 0.00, 32.6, 32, 31.5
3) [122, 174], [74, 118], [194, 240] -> 0.02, 32.5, 32.2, 33.5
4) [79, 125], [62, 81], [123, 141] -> 0.00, 32.9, 32.4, 32.1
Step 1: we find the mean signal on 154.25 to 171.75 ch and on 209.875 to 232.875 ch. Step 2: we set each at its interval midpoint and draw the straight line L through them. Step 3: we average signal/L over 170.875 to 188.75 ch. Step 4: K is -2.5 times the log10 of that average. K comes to 0.05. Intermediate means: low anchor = 32.9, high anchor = 32.8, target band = 31.4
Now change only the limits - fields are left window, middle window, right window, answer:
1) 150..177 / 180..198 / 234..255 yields 0.085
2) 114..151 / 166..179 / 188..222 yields 0.011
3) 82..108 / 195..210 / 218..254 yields 0.132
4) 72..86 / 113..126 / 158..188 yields 0.029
